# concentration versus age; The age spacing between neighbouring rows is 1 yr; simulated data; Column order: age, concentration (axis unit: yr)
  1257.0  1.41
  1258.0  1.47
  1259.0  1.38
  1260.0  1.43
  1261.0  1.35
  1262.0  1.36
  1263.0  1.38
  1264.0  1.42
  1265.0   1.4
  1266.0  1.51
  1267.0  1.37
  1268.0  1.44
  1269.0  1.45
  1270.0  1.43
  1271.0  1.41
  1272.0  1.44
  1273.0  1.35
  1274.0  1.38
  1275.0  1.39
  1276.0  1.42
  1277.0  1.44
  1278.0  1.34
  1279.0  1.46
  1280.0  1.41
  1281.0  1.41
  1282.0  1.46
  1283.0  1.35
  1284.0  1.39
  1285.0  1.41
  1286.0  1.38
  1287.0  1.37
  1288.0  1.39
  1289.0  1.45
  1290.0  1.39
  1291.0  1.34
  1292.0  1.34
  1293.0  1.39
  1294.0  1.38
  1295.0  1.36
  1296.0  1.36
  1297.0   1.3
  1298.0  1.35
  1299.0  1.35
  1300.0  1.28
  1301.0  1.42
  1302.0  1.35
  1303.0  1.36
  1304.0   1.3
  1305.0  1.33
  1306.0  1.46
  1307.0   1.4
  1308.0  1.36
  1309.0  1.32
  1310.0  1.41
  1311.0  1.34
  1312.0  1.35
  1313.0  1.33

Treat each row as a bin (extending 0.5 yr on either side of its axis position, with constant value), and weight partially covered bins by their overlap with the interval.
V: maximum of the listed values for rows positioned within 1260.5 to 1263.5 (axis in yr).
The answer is 1.38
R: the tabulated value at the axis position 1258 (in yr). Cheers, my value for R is 1.47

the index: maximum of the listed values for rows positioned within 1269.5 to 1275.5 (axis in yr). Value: 1.44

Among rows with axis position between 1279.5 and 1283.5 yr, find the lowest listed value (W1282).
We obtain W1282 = 1.35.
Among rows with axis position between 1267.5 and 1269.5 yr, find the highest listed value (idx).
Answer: 1.45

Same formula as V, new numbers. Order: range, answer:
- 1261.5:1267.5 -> 1.51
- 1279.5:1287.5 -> 1.46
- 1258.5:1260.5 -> 1.43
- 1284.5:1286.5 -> 1.41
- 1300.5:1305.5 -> 1.42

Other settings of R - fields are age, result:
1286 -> 1.38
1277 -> 1.44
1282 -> 1.46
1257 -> 1.41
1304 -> 1.3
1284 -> 1.39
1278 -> 1.34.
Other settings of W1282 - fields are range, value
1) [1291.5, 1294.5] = 1.34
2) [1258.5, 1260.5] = 1.38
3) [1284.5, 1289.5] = 1.37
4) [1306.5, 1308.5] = 1.36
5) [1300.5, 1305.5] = 1.3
